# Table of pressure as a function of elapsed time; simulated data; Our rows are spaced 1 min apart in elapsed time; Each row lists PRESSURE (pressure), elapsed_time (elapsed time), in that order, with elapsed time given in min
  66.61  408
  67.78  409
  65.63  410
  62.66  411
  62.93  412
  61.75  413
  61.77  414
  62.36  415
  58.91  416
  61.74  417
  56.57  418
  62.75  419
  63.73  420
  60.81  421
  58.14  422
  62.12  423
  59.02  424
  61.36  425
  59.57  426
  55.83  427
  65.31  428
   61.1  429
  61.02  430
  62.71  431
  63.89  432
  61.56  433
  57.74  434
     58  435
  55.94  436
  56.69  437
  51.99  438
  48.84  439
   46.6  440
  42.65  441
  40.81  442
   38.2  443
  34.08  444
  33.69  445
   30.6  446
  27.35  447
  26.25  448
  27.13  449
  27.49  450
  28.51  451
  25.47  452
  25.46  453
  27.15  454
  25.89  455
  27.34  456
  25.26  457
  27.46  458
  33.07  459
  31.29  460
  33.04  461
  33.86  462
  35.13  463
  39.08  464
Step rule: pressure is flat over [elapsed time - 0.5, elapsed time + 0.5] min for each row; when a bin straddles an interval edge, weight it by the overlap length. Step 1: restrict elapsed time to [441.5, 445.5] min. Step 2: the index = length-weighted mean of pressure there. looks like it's 36.7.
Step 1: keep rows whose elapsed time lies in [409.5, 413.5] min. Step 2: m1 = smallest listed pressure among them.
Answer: 61.75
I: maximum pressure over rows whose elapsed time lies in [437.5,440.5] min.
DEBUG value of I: 51.99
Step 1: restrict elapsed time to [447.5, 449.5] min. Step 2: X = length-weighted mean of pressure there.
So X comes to 26.7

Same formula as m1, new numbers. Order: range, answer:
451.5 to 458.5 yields 25.26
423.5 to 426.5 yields 59.02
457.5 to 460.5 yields 27.46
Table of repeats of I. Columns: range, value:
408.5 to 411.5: 67.78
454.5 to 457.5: 27.34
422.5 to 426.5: 62.12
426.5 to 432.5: 65.31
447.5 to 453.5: 28.51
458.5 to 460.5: 33.07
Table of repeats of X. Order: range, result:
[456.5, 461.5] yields 30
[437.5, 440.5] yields 49.1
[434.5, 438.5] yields 55.7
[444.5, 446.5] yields 32.1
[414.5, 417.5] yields 61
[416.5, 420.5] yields 61.2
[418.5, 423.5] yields 61.5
